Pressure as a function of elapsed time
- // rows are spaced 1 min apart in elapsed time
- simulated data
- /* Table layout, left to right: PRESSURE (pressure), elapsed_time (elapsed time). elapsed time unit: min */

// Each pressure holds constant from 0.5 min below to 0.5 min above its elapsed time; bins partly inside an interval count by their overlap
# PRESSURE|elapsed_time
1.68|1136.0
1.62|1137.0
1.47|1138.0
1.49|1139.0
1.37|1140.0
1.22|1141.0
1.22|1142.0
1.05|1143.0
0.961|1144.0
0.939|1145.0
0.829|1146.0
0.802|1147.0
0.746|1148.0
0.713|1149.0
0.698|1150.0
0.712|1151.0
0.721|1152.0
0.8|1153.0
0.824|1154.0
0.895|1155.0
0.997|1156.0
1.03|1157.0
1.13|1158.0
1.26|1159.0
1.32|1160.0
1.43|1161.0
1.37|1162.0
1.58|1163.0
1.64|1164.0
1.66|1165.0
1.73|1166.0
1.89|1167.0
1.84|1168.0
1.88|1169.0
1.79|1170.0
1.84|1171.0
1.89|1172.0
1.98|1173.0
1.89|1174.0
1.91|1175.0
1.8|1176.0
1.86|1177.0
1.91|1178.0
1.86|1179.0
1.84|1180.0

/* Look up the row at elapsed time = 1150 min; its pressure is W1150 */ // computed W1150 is 0.698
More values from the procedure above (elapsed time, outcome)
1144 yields 0.961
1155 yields 0.895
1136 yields 1.68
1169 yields 1.88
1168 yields 1.84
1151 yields 0.712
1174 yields 1.89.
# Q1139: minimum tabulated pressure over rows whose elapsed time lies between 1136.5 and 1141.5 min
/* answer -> 1.22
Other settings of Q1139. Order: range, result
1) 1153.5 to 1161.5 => 0.824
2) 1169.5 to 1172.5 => 1.79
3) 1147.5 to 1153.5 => 0.698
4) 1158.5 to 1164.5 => 1.26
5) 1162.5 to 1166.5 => 1.58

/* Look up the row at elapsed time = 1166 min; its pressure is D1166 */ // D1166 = 1.73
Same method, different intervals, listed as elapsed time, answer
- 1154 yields 0.824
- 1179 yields 1.86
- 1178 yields 1.91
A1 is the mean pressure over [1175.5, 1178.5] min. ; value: 1.86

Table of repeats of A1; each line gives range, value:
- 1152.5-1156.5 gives 0.879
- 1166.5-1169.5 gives 1.87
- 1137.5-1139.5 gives 1.48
